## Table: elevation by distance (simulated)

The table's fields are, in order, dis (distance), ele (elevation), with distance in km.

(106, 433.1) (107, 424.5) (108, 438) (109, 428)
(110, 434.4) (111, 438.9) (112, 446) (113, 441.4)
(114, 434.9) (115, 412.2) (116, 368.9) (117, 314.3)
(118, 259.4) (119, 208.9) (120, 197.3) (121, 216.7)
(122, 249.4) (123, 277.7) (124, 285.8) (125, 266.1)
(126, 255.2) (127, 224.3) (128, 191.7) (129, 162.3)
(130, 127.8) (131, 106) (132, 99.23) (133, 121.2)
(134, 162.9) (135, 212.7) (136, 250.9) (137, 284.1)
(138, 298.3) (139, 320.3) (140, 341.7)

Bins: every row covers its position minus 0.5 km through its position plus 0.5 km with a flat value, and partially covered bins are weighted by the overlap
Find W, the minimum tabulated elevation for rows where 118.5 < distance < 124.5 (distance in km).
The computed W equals 197.3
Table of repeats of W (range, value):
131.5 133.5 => 99.23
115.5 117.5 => 314.3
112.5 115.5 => 412.2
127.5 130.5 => 127.8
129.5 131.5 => 106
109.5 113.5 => 434.4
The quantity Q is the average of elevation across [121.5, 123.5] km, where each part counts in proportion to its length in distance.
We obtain 264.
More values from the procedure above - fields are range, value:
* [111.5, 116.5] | 421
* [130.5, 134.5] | 122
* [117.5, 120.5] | 222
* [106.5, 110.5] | 431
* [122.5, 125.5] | 277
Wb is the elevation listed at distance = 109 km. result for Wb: 428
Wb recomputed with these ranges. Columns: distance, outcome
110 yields 434.4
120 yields 197.3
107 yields 424.5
